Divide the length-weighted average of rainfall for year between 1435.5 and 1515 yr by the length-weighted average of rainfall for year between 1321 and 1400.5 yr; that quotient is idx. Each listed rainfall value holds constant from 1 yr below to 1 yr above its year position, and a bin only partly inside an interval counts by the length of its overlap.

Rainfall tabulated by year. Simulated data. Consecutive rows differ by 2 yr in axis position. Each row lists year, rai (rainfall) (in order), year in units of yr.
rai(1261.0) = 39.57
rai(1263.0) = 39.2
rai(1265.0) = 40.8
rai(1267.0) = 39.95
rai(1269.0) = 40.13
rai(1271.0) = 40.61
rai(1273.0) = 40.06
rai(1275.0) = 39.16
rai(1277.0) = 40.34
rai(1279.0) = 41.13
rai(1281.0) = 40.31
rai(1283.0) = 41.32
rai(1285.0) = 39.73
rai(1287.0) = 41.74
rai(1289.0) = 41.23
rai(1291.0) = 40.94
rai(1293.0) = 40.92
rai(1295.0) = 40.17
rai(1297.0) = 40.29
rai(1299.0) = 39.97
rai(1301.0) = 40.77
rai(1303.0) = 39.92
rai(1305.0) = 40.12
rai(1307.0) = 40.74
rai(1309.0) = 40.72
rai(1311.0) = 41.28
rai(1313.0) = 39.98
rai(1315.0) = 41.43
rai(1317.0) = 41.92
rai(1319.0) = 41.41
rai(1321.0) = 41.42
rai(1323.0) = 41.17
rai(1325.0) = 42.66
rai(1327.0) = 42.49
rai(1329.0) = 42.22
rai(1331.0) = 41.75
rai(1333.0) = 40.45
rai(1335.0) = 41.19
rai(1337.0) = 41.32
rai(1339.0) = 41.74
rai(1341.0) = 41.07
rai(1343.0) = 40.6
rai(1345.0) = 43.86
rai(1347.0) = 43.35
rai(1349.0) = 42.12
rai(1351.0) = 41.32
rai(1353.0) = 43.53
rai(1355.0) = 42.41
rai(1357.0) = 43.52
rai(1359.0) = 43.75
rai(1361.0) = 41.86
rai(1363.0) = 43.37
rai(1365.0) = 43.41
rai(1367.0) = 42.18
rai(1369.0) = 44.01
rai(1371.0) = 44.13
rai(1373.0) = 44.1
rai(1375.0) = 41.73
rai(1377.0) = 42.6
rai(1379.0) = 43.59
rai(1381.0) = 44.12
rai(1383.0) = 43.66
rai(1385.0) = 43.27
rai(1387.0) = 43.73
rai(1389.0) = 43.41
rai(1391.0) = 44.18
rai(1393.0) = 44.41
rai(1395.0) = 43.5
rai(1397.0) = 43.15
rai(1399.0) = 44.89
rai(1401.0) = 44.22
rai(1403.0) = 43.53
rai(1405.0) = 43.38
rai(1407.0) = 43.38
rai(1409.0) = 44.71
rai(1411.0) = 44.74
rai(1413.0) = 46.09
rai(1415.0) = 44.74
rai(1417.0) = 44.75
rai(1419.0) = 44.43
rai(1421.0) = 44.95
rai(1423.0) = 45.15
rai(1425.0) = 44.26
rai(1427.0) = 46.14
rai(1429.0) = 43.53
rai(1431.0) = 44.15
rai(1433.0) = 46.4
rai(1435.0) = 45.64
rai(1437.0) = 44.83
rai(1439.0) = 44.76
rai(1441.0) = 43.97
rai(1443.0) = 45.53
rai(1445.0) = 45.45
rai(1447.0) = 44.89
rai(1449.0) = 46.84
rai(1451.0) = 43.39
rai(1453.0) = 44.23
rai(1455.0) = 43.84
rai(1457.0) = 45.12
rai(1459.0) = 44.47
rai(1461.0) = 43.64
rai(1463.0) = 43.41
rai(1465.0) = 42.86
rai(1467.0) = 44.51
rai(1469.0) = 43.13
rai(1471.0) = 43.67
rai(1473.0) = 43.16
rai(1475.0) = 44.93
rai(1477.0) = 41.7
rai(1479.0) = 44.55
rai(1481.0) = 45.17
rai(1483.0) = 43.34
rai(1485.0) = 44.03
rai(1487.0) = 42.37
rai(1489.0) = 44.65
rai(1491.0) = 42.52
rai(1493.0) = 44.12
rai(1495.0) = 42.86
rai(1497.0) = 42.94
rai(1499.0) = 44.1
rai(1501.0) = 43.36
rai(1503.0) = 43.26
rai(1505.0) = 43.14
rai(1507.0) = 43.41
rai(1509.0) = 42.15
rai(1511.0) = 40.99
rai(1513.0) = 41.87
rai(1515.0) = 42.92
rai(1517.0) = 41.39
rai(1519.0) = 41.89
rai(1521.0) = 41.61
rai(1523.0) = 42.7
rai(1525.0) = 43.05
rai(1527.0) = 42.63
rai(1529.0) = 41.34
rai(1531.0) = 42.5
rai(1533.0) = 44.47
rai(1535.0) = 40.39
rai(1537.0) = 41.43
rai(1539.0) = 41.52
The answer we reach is 1.02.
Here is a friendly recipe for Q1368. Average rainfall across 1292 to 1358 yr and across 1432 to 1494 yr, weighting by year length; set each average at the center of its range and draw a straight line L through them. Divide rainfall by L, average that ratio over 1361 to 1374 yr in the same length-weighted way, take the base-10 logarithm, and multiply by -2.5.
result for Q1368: -0.03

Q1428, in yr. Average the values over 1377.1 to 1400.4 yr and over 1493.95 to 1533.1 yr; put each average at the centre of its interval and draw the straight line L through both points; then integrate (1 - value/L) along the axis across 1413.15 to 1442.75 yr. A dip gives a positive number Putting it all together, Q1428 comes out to -1.0 yr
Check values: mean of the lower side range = 43.8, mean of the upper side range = 42.6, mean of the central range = 44.9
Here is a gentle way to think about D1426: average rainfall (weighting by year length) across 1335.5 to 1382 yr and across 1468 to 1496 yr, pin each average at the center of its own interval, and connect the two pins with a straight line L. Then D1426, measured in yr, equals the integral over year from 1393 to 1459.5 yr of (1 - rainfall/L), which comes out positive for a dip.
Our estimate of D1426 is -2.2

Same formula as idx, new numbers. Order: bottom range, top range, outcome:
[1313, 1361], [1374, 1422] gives 1.05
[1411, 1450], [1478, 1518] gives 0.96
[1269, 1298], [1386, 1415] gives 1.09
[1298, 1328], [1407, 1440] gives 1.09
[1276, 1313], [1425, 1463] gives 1.10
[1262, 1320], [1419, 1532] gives 1.08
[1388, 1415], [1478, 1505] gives 0.99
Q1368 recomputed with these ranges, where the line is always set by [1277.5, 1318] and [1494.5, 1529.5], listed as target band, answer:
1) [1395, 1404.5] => -0.06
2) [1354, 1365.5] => -0.05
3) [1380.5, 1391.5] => -0.06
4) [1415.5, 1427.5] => -0.08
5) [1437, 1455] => -0.07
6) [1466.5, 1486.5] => -0.04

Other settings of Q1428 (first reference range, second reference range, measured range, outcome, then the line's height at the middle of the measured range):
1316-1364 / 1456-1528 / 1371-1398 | -0.69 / 42.4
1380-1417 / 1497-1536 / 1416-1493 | -1.77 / 43.3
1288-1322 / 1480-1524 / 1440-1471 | -1.39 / 42.4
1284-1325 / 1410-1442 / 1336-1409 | -0.05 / 43.1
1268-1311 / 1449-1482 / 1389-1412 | -0.70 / 42.7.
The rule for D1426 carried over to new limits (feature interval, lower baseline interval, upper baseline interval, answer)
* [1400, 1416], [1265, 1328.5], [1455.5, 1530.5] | -0.8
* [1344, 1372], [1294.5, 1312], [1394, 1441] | -0.4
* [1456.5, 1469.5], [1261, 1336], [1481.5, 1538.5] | -0.5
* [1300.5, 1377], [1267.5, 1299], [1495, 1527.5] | -1.8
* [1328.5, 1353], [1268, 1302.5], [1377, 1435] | 0.3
